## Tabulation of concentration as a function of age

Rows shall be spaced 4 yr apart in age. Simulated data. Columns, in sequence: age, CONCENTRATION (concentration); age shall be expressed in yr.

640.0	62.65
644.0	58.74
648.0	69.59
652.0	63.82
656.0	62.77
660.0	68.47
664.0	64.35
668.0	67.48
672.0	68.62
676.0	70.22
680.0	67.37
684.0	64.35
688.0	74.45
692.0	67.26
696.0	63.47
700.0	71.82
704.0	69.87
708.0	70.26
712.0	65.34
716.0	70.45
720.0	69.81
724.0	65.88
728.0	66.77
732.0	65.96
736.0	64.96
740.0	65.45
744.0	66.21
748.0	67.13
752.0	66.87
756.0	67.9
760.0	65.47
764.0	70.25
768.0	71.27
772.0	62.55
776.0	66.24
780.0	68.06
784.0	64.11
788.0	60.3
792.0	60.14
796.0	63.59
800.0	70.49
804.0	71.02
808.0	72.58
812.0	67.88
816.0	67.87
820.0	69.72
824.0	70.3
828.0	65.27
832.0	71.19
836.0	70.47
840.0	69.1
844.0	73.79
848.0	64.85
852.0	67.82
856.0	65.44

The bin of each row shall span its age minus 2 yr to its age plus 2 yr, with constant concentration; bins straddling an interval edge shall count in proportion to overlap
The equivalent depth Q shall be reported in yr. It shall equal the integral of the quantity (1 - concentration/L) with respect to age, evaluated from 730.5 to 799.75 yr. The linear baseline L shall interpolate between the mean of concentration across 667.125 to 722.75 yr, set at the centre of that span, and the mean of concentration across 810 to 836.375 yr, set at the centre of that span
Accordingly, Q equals 3.0 yr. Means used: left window 68.6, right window 68.9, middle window 65.8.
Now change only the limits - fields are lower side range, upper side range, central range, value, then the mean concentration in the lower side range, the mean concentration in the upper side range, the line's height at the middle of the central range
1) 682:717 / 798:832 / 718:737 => 0.6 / 68.5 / 69.5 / 68.8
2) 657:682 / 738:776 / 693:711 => -0.3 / 67.6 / 67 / 67.3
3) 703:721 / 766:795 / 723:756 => 0.5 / 69.1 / 64.6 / 67.3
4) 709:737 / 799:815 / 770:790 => 1.5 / 67.2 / 70.3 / 69.3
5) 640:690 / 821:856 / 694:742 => -0.2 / 66.5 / 68.9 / 67.3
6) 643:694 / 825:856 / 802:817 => -0.3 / 66.9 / 68.7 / 68.4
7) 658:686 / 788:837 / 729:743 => 0.4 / 67.3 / 68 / 67.6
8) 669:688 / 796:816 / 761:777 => 0.4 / 68.3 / 69.5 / 69.2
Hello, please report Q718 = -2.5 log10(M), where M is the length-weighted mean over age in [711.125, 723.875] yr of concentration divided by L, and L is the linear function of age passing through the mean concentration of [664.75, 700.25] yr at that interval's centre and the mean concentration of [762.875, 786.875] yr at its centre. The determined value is -0.01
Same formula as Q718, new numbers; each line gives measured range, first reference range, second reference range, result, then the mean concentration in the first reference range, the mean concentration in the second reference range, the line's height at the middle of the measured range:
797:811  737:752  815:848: -0.033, 66.3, 69.5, 68.5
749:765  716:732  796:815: 0.017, 67.7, 69.6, 68.5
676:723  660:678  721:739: -0.027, 67.8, 66.1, 66.9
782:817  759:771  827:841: 0.042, 68.8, 69.3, 69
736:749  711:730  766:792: 0.012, 67.8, 65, 66.7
